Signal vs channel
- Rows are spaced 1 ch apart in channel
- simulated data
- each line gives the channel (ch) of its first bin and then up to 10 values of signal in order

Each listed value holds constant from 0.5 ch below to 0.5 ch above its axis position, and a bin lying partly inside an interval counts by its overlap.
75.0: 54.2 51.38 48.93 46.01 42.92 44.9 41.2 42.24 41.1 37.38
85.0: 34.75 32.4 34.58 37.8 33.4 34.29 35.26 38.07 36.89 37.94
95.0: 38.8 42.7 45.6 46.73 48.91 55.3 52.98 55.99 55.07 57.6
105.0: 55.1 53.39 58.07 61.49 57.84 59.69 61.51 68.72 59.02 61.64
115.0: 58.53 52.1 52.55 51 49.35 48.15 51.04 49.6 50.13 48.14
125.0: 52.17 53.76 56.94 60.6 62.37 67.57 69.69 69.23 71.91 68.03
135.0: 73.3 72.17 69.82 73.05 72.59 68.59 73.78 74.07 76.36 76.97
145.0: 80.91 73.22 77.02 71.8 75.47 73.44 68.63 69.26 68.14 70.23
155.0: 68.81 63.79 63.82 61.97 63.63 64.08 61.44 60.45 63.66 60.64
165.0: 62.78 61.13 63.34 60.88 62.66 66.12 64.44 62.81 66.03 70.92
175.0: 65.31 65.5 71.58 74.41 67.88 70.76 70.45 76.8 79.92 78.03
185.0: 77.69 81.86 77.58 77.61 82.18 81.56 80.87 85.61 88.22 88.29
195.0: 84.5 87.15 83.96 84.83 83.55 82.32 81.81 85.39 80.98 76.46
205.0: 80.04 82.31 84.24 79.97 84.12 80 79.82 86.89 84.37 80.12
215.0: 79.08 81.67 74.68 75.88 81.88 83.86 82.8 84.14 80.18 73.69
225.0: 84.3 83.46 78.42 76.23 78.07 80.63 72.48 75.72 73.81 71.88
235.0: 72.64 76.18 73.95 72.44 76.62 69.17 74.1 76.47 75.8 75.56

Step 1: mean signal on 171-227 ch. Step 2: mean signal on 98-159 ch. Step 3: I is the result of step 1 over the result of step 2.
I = 1.26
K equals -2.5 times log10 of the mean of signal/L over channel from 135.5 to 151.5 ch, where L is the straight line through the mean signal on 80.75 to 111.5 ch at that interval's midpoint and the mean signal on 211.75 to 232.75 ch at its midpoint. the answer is -0.25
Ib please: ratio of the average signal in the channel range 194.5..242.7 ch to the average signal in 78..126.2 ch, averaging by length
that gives 1.65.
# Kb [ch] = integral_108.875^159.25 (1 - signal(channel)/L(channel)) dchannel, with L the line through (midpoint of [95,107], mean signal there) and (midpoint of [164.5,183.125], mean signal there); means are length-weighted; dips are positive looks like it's -5.0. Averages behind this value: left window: 51.5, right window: 67.3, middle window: 64.6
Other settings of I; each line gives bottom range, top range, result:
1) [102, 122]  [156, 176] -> 1.13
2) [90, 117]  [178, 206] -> 1.55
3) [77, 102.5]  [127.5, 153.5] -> 1.71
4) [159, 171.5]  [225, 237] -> 1.22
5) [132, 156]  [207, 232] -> 1.11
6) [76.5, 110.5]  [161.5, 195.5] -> 1.59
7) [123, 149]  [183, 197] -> 1.21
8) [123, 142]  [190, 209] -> 1.27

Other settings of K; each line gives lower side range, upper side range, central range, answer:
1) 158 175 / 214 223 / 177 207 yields -0.12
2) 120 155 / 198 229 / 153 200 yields 0.04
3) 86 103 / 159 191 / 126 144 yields -0.23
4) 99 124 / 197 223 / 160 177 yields 0.11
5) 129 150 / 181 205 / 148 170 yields 0.16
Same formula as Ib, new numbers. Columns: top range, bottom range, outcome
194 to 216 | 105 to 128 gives 1.49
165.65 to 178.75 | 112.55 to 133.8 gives 1.15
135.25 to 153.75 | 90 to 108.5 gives 1.51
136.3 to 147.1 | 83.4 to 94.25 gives 2.07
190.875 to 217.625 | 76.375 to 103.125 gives 1.96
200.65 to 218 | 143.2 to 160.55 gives 1.16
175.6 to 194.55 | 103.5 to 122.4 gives 1.39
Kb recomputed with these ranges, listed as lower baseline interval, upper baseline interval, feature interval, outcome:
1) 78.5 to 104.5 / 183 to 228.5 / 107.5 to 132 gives -2.4 ch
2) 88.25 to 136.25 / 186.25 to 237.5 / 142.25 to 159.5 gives -1.8 ch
